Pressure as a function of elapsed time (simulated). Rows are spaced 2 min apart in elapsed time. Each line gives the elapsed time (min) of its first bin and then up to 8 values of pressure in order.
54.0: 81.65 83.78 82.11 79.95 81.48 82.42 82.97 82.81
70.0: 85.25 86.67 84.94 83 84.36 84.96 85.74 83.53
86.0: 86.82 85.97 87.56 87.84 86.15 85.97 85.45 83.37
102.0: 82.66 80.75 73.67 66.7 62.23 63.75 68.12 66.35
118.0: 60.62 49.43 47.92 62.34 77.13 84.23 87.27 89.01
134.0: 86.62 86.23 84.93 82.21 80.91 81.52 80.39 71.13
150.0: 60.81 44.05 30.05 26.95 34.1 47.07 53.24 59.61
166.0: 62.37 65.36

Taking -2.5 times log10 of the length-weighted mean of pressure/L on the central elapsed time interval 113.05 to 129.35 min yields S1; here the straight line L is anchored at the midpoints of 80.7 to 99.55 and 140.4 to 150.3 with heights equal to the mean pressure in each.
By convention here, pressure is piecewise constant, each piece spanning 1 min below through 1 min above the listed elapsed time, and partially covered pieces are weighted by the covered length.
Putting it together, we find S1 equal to 0.23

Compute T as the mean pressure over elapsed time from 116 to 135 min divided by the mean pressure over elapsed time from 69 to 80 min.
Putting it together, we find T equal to 0.84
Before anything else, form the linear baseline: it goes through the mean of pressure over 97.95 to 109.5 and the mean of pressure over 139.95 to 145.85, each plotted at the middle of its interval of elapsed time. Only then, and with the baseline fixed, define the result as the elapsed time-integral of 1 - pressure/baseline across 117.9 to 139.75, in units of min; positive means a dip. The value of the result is 1.4 min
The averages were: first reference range 77.5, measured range 75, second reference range 81.3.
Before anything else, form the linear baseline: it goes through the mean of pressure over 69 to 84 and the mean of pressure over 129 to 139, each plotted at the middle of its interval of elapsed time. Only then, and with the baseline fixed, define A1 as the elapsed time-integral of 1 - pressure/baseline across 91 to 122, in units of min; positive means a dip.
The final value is 4.7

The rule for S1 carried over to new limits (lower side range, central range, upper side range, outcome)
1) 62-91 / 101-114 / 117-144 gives 0.12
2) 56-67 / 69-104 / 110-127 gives -0.17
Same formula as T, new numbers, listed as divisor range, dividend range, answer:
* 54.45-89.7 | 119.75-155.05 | 0.86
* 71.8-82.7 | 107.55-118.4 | 0.76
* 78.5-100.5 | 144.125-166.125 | 0.61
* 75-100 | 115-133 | 0.81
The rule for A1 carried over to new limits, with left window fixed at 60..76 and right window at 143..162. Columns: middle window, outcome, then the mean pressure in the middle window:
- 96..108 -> -1.5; 80.4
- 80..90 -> -1.1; 85.7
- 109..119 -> 0.4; 64.2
